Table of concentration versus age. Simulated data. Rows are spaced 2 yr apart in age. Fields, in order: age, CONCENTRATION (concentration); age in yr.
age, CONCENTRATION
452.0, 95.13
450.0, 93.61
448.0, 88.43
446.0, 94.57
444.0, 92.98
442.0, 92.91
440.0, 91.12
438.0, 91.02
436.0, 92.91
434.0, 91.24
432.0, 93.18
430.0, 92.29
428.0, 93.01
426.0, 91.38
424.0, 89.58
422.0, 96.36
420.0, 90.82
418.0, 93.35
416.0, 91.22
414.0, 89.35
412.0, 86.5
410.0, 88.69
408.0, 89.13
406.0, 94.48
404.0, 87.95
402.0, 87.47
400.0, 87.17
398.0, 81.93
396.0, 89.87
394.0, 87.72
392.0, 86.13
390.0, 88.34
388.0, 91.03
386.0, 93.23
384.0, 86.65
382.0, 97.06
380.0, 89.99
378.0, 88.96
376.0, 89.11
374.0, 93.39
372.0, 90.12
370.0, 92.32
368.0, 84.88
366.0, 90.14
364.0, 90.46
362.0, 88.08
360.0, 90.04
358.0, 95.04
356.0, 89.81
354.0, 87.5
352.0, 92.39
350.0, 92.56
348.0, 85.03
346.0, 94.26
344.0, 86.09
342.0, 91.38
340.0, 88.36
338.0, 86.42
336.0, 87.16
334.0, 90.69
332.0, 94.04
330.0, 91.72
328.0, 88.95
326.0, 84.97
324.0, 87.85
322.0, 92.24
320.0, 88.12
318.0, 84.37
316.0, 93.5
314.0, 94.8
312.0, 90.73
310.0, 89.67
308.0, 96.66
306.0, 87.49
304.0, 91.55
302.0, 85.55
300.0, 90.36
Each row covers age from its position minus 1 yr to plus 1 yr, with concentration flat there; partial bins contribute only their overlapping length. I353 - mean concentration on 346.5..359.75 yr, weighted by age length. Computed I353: 90.5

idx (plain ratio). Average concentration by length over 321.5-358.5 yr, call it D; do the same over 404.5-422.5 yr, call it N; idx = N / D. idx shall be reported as 1.0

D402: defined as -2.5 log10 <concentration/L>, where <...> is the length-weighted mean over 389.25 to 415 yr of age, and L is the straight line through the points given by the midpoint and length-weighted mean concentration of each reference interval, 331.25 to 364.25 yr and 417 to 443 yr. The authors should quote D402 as 0.04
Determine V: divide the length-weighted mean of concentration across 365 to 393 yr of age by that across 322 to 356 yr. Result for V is 1.01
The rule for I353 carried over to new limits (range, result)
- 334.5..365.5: 89.7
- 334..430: 89.9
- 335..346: 88.5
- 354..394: 90.1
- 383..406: 88.2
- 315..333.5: 89.6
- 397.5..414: 88.2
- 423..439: 91.8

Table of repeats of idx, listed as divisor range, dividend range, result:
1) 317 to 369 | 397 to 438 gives 1.01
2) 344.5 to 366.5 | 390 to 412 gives 0.97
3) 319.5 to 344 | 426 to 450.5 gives 1.03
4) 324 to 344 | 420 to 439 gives 1.04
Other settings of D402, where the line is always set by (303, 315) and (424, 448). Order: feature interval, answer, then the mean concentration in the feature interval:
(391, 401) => 0.067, 86.6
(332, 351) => 0.030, 89.4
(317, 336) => 0.033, 89.1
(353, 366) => 0.021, 90.2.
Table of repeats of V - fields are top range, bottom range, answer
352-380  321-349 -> 1.01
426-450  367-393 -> 1.02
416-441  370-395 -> 1.02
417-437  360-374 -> 1.03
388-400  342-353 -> 0.97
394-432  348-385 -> 1.00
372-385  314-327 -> 1.02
